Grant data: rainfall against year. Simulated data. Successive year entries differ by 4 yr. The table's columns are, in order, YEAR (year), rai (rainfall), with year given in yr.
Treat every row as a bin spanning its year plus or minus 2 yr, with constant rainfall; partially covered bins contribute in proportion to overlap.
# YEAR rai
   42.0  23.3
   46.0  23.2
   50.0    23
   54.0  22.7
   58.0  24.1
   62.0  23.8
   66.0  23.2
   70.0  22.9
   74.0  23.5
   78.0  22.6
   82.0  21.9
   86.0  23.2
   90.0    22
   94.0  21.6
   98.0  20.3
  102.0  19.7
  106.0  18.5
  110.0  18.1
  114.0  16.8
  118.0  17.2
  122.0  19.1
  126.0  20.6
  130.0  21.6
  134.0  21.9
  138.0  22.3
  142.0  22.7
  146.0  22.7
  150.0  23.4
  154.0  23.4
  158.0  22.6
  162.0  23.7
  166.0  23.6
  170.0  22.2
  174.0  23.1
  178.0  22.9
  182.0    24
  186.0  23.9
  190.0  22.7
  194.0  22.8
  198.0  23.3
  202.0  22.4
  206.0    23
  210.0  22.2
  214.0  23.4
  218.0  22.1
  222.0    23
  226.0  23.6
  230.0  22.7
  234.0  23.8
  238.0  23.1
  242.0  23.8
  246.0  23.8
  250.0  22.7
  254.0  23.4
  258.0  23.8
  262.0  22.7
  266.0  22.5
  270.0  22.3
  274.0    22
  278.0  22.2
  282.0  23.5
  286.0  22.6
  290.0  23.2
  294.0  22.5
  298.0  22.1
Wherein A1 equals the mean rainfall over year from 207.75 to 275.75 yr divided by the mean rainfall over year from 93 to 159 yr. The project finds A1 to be 1.11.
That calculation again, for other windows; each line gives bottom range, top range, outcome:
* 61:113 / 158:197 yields 1.08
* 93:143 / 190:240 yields 1.15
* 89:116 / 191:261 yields 1.19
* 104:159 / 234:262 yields 1.13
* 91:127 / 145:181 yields 1.21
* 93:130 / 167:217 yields 1.20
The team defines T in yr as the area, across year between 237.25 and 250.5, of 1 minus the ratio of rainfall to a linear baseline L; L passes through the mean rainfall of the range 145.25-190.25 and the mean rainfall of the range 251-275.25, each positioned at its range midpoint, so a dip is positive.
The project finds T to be -0.3 yr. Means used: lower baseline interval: 23.2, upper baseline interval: 22.8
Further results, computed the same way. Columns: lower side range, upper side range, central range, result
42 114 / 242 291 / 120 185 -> -0.57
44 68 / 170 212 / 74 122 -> 6.12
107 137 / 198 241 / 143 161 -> -2.24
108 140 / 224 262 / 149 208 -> -4.87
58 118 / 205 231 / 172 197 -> -0.88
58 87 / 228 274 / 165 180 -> 0.12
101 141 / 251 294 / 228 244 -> -0.95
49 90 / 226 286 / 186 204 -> 0.08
